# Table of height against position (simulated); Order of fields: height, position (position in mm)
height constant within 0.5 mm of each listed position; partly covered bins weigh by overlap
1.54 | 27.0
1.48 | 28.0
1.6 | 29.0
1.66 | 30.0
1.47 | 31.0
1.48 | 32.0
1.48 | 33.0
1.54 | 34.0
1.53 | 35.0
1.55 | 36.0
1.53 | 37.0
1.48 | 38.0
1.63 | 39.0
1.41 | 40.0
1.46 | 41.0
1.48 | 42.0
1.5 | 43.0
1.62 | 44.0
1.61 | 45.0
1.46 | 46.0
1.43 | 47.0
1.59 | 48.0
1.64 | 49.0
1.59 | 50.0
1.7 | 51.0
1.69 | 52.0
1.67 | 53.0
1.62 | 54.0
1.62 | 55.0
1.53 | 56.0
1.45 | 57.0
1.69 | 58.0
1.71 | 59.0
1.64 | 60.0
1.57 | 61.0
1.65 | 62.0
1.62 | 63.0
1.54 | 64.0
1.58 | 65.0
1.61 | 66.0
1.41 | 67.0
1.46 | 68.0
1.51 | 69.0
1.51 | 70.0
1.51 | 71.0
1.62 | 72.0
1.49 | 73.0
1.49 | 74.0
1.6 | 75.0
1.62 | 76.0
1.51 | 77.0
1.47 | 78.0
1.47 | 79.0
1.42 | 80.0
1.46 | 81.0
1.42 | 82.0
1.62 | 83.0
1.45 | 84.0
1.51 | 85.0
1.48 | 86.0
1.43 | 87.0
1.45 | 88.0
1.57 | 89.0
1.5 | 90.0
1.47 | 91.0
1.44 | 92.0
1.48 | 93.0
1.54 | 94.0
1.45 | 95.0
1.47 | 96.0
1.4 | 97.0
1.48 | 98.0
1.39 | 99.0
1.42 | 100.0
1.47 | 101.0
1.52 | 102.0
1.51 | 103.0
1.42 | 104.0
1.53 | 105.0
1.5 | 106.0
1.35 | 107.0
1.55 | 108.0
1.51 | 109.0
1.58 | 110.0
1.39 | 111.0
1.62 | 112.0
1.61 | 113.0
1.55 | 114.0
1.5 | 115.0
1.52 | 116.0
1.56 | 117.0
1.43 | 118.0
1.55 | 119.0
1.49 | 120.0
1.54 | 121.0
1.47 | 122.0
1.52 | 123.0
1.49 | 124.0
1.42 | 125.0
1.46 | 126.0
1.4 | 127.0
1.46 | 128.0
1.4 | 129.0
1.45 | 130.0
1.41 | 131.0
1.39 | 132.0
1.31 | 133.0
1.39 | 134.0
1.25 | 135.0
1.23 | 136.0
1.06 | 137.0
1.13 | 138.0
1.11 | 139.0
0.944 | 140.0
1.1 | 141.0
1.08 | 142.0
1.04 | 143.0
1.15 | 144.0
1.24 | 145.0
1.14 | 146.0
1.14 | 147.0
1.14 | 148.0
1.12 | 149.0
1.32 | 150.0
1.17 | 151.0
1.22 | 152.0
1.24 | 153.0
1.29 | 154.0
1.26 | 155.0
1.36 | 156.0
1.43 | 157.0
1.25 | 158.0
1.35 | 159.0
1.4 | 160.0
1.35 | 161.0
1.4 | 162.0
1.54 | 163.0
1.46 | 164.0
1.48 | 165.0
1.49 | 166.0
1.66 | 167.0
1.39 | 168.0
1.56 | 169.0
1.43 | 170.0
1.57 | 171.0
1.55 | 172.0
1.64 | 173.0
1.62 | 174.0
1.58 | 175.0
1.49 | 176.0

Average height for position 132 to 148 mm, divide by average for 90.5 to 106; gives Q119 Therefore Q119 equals 0.8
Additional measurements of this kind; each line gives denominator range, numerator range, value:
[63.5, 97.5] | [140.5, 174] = 0.89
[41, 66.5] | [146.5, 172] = 0.86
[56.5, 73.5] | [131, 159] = 0.77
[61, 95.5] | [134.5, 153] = 0.76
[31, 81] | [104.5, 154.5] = 0.87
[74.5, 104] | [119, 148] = 0.87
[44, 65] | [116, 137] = 0.89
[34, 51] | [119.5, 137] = 0.91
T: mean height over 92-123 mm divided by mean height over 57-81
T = 0.96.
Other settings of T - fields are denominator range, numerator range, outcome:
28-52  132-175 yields 0.85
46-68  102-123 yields 0.95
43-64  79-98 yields 0.92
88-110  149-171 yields 0.94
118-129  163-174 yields 1.04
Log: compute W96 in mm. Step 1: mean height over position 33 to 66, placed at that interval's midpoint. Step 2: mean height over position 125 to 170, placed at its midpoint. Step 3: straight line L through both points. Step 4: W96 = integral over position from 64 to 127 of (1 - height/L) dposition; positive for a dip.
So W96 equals -2.3 mm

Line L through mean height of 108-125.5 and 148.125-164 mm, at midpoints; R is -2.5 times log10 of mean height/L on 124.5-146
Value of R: 0.14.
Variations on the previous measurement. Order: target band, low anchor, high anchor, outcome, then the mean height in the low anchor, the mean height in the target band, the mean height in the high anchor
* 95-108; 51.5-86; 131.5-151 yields -0.061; 1.55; 1.46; 1.17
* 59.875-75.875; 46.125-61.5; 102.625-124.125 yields 0.023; 1.61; 1.55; 1.51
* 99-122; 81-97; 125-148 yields -0.098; 1.48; 1.5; 1.24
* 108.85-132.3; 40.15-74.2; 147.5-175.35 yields -0.017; 1.57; 1.49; 1.4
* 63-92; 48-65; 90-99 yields 0.018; 1.62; 1.51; 1.46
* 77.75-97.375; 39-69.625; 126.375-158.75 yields -0.023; 1.57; 1.48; 1.24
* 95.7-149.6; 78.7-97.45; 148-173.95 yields 0.049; 1.48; 1.38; 1.4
